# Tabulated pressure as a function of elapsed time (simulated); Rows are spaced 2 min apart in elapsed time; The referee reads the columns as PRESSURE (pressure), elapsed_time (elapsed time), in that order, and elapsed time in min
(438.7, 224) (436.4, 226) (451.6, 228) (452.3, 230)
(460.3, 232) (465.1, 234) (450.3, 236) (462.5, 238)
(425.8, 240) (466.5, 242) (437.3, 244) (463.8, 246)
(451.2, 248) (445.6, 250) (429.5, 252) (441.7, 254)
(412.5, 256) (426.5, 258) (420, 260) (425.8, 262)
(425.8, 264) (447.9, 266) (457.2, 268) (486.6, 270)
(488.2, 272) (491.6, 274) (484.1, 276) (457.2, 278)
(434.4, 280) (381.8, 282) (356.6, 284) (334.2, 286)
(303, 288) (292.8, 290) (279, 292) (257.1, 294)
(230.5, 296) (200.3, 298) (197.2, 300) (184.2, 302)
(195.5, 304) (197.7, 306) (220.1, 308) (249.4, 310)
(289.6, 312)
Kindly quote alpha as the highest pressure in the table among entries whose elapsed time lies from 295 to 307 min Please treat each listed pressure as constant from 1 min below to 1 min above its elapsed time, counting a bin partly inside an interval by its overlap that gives 230.5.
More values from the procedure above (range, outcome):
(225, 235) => 465.1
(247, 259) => 451.2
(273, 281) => 491.6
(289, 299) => 292.8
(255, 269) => 457.2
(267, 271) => 486.6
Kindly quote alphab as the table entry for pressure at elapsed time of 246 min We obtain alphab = 463.8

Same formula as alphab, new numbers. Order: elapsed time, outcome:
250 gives 445.6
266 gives 447.9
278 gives 457.2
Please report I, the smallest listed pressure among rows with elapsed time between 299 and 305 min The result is 184.2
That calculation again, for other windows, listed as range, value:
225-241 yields 425.8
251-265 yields 412.5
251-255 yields 429.5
